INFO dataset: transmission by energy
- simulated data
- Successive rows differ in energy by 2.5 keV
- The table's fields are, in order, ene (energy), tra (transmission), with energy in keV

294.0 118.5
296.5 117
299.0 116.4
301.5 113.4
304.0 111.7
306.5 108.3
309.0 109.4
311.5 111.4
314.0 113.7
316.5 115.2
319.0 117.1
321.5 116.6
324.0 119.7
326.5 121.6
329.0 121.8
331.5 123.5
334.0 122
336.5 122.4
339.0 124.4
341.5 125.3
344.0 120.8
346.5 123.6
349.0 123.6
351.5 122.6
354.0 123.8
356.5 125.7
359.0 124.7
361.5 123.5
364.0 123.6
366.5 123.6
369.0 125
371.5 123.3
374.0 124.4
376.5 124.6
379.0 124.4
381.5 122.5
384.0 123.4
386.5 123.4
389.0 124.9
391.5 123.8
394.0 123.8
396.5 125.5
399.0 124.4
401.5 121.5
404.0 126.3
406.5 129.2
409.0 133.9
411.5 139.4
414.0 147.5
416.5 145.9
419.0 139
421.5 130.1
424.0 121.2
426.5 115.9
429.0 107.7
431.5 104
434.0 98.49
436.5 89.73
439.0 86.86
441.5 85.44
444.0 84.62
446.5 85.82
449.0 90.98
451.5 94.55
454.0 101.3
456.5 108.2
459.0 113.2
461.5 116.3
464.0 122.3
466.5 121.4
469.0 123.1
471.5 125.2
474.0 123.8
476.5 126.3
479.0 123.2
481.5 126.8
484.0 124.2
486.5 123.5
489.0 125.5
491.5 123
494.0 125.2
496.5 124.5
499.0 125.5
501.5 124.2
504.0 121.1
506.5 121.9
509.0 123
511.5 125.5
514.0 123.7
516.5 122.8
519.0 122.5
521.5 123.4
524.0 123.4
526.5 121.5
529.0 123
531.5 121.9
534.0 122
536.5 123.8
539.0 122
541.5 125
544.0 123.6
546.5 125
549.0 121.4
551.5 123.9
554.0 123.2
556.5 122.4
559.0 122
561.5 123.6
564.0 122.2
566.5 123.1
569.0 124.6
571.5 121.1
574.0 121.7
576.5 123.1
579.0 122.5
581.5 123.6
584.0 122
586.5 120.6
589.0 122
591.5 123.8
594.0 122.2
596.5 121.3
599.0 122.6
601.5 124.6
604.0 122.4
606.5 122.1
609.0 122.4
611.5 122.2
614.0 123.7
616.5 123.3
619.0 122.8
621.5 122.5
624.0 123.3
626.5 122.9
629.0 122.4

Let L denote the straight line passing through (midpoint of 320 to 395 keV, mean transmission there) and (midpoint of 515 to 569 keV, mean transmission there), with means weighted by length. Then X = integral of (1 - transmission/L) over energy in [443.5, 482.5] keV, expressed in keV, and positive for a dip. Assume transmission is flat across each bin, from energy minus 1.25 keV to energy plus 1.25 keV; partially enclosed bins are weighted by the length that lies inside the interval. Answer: 3.5 keV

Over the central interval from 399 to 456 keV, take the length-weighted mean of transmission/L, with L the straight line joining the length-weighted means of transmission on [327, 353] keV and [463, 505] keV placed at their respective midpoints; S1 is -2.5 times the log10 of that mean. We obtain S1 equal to 0.10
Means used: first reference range 123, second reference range 124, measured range 113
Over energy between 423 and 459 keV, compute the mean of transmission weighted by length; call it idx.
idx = 98.6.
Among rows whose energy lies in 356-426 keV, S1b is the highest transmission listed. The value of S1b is 147.5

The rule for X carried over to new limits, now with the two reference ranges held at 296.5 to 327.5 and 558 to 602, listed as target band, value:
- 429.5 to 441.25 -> 2.3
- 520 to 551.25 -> -0.5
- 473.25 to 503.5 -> -1.2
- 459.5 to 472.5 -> -0.2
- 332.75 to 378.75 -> -3.1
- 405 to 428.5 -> -3.0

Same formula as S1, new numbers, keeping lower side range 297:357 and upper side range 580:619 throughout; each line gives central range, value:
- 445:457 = 0.26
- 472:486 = -0.03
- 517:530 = -0.01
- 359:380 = -0.04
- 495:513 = -0.02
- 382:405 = -0.04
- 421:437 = 0.10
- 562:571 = -0.01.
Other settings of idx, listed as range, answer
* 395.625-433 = 127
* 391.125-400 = 124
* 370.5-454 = 117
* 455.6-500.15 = 122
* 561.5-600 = 122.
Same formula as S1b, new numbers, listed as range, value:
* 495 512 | 125.5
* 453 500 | 126.8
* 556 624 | 124.6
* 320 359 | 125.7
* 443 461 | 113.2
